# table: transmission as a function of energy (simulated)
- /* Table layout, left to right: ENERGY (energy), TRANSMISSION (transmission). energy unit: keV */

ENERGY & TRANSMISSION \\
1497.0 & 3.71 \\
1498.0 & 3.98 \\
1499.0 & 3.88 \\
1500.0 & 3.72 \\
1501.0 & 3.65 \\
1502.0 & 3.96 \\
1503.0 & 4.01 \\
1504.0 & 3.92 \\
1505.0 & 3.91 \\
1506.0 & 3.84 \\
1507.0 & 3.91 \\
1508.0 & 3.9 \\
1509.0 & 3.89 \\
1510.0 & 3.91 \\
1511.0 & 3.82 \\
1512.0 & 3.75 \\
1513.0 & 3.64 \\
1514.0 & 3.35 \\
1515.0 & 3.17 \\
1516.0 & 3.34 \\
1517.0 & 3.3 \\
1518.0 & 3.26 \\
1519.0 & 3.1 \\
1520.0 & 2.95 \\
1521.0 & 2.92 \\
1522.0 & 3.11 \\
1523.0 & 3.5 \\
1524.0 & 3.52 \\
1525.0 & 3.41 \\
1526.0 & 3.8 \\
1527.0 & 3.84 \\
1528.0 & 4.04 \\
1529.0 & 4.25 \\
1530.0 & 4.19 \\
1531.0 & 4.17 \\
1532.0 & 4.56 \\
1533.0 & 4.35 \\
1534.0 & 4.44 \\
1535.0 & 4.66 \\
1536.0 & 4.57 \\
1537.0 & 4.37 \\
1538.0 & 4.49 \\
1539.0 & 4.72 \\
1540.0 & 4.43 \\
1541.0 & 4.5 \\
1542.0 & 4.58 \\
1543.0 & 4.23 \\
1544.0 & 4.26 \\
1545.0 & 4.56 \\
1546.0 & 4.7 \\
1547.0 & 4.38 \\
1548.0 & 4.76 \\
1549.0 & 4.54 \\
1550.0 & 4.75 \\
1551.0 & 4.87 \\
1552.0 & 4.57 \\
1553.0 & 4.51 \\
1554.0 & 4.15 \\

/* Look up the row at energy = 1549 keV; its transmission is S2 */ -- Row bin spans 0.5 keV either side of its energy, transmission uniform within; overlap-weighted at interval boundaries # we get 4.54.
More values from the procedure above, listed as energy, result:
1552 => 4.57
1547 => 4.38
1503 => 4.01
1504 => 3.92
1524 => 3.52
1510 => 3.91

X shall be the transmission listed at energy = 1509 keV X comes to 3.89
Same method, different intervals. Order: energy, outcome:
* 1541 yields 4.5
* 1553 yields 4.51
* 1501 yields 3.65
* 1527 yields 3.84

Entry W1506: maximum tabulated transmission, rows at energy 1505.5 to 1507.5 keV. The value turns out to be 3.91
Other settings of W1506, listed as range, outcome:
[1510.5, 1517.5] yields 3.82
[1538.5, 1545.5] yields 4.72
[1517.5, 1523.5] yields 3.5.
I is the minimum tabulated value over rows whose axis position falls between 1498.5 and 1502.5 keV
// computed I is 3.65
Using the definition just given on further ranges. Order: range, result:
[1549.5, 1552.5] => 4.57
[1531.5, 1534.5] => 4.35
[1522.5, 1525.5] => 3.41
